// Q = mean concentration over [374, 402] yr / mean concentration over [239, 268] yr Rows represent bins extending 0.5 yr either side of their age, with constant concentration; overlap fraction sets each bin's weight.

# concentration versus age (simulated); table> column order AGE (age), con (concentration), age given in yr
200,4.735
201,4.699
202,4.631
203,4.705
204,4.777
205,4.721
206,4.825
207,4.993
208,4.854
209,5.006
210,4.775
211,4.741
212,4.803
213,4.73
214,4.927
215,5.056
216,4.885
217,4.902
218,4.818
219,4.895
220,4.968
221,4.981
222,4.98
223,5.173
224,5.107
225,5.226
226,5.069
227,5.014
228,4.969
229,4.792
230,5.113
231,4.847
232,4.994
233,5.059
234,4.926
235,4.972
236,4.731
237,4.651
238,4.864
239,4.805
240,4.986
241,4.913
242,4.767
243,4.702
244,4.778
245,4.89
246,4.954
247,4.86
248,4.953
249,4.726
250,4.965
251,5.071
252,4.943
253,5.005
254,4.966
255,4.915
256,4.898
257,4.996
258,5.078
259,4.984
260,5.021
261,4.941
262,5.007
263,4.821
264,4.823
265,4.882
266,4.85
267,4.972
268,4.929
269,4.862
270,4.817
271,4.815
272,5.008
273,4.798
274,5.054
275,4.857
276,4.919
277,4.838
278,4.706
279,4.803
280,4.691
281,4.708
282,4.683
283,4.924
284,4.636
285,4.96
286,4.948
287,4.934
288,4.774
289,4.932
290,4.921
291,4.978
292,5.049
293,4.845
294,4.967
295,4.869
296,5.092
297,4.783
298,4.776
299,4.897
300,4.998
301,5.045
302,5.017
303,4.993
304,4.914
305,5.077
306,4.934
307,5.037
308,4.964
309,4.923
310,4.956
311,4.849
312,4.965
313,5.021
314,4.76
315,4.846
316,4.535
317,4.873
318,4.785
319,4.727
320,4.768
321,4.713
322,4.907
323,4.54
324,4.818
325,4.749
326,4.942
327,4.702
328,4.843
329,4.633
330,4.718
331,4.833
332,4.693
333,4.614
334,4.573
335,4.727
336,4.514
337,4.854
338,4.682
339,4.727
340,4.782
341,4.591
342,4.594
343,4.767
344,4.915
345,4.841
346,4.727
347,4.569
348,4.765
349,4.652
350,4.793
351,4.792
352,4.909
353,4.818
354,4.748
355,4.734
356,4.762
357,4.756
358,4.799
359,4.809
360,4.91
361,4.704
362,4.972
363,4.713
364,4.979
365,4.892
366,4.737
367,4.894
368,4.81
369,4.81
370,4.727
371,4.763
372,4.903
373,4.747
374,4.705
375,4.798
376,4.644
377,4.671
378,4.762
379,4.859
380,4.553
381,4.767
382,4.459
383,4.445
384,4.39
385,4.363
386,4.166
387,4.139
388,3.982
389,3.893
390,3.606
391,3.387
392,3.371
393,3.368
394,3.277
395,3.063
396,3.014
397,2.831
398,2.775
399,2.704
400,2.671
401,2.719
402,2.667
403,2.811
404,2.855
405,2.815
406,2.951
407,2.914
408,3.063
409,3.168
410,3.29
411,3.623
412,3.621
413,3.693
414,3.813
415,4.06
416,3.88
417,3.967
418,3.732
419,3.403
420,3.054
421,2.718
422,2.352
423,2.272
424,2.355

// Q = 0.78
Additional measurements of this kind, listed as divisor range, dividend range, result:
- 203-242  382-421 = 0.69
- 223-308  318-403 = 0.90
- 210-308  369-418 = 0.77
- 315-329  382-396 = 0.80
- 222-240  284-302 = 0.99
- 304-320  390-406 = 0.61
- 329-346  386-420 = 0.70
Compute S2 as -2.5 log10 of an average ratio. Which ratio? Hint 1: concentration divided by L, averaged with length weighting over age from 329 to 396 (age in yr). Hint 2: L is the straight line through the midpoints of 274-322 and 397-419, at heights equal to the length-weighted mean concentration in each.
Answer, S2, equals -0.17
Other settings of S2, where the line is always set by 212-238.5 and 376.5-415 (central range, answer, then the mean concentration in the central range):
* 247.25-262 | -0.06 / 4.96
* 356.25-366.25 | -0.25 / 4.83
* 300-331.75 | -0.15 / 4.85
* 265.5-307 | -0.10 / 4.89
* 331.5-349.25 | -0.17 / 4.7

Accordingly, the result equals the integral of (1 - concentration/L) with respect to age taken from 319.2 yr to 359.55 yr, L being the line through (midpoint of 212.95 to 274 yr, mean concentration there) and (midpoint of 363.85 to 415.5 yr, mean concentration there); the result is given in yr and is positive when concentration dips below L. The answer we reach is -4.8 yr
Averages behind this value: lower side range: 4.93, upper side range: 3.88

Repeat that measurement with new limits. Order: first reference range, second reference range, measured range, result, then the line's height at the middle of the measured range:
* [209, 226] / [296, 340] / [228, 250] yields 0.18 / 4.92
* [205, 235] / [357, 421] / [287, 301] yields -1.28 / 4.51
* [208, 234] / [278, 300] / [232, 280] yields 0.12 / 4.91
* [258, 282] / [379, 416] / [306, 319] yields -1.34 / 4.42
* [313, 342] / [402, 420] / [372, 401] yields -1.17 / 3.76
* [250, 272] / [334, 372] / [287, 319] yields -0.35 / 4.86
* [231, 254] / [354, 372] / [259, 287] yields 0.02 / 4.87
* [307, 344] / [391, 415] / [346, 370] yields -4.27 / 4.08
